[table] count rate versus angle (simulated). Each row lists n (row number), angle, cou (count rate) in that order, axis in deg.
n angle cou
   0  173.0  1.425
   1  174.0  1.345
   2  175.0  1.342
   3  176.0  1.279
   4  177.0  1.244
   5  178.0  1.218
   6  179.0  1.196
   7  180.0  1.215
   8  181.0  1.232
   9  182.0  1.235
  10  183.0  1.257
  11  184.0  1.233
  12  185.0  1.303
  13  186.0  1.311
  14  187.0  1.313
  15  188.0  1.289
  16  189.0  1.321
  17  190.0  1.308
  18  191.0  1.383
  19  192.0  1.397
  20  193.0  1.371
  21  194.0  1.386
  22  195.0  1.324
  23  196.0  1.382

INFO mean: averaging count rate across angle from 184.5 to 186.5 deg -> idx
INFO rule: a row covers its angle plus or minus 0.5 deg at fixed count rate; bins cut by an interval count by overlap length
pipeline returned 1.31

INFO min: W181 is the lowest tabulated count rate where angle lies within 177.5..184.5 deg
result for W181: 1.196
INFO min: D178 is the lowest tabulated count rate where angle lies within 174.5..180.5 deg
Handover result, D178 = 1.196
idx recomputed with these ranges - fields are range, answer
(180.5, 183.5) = 1.24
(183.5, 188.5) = 1.29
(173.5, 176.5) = 1.32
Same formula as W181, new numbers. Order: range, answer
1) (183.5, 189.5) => 1.233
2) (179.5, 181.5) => 1.215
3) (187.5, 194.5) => 1.289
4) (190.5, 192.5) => 1.383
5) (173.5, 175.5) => 1.342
